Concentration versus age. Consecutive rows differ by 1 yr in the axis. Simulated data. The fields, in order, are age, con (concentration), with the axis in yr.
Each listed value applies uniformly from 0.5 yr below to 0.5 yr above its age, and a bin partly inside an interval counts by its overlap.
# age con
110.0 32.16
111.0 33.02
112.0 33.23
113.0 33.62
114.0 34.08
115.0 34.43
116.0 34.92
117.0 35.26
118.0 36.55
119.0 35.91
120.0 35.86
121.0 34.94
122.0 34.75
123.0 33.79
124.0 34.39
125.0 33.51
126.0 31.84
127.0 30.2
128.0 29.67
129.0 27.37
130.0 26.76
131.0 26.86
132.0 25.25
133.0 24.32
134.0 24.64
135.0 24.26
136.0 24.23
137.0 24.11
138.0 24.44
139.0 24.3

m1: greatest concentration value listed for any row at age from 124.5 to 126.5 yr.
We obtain 33.51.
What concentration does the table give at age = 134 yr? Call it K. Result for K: 24.64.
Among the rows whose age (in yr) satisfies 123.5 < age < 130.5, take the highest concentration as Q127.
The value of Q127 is 34.39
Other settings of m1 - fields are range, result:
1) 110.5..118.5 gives 36.55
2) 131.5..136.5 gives 25.25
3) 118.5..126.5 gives 35.91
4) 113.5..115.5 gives 34.43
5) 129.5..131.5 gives 26.86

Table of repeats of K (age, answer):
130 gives 26.76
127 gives 30.2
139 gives 24.3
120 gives 35.86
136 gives 24.23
